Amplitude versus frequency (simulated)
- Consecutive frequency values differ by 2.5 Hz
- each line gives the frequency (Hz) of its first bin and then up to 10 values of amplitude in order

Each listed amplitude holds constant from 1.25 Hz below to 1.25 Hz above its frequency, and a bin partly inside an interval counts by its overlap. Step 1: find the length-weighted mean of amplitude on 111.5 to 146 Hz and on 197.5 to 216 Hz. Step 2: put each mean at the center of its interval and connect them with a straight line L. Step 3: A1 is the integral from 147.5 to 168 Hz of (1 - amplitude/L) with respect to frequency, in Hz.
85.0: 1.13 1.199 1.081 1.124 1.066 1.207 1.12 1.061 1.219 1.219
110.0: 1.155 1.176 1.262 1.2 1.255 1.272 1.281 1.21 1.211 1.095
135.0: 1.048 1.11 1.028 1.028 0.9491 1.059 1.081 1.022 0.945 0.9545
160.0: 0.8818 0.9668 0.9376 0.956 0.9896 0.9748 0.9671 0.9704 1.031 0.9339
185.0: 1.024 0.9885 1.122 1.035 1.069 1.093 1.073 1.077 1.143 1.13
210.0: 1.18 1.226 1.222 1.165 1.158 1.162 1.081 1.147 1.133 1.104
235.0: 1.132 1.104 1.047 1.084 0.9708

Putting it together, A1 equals 3.1 Hz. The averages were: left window 1.15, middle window 0.974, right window 1.15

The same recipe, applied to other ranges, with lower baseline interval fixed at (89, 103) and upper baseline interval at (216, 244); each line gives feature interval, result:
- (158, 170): 1.9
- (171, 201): 2.5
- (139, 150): 0.9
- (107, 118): -0.9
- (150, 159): 1.0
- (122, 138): -0.9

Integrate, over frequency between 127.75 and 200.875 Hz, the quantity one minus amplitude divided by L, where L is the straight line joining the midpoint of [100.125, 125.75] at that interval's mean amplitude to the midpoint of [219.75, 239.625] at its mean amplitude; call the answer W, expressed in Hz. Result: 9.23 Hz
